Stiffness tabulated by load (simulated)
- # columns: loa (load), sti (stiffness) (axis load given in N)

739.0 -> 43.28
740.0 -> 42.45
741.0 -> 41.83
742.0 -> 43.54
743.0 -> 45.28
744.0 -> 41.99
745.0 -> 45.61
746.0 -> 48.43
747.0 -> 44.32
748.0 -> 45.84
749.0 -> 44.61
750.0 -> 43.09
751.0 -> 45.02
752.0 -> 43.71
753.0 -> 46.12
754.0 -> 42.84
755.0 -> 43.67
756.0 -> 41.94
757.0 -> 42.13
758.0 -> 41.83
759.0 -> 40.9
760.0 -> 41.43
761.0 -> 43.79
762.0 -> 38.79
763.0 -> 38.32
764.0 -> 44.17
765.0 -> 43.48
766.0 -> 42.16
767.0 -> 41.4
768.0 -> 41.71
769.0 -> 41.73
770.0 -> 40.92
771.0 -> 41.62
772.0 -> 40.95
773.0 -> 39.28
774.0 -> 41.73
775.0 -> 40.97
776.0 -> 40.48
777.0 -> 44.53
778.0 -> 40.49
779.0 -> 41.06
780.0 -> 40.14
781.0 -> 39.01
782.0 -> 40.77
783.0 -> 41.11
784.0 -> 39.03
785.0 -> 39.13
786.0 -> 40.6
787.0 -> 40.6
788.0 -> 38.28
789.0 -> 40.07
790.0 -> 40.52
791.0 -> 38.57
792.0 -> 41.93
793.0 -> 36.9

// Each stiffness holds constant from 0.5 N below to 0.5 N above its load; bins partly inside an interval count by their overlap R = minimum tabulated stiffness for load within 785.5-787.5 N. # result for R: 40.6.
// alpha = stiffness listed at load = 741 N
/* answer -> 41.83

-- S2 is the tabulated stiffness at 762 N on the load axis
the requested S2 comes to 38.79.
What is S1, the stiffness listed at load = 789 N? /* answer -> 40.07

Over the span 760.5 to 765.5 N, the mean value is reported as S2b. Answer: 41.7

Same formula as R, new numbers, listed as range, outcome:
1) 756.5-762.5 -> 38.79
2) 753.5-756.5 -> 41.94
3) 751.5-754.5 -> 42.84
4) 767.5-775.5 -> 39.28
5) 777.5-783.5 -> 39.01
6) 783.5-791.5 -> 38.28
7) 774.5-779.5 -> 40.48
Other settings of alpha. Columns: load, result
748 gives 45.84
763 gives 38.32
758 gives 41.83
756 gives 41.94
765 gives 43.48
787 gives 40.6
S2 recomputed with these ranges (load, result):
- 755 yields 43.67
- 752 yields 43.71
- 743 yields 45.28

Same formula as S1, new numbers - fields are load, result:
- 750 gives 43.09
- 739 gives 43.28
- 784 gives 39.03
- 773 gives 39.28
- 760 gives 41.43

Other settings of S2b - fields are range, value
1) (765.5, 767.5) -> 41.8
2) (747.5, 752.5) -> 44.5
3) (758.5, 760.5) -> 41.2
